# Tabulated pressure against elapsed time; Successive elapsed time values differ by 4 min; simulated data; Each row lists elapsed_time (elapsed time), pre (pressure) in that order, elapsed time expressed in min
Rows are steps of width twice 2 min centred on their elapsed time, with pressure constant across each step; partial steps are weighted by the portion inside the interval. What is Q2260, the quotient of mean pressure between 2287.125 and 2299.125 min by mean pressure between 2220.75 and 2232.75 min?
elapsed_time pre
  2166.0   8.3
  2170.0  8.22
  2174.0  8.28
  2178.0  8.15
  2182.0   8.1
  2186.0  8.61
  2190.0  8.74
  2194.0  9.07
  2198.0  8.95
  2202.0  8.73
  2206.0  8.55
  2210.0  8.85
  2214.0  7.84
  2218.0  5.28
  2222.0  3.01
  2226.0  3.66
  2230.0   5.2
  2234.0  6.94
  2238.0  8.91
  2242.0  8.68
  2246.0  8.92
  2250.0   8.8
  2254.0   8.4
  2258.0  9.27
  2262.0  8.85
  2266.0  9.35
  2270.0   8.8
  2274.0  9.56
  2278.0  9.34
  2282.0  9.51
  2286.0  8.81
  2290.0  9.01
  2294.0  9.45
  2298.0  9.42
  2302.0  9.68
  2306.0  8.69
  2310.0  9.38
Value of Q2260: 2.20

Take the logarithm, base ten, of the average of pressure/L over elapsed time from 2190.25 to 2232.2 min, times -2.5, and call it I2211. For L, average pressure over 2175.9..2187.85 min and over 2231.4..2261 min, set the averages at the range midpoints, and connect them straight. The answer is 0.20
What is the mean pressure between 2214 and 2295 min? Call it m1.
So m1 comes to 7.97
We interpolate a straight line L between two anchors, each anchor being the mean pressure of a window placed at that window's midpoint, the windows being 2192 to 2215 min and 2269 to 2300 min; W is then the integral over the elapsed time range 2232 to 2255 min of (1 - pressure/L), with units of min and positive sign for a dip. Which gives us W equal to 1.4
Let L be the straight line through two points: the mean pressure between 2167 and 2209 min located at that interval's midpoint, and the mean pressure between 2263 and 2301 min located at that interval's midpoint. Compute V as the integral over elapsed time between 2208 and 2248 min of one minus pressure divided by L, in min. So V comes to 9.6 min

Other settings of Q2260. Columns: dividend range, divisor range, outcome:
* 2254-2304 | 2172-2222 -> 1.15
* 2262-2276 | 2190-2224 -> 1.21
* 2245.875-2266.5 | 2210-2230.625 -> 1.66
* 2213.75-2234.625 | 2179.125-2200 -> 0.58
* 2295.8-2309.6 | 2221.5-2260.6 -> 1.26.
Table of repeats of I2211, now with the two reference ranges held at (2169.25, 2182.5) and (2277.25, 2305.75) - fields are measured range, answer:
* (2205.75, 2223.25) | 0.27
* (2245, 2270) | 0.00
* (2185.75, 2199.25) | -0.07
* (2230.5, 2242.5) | 0.14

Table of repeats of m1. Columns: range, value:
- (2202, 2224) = 6.89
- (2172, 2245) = 7.55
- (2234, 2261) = 8.69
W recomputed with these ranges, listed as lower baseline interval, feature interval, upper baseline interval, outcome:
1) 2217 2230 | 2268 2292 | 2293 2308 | -3.9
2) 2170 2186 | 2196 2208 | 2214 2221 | -3.7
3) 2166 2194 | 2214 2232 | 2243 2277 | 8.3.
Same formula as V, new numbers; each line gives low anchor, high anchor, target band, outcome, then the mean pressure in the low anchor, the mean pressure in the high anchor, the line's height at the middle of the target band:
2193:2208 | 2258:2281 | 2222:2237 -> 6.3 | 8.81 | 9.2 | 8.97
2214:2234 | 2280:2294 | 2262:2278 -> -2.4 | 4.91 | 9.16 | 8.01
